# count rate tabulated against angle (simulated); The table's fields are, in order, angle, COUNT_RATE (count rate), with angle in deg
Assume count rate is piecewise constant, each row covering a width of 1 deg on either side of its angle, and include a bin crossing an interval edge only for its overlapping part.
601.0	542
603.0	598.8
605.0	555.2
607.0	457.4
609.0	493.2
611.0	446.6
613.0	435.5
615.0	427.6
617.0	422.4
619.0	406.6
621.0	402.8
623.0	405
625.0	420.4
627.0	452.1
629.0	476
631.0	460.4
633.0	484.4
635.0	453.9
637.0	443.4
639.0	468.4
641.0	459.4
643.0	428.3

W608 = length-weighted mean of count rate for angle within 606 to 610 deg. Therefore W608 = 475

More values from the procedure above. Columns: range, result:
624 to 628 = 436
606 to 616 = 452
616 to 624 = 409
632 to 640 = 463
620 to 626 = 409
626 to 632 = 463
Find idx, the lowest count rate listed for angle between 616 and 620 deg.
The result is 406.6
